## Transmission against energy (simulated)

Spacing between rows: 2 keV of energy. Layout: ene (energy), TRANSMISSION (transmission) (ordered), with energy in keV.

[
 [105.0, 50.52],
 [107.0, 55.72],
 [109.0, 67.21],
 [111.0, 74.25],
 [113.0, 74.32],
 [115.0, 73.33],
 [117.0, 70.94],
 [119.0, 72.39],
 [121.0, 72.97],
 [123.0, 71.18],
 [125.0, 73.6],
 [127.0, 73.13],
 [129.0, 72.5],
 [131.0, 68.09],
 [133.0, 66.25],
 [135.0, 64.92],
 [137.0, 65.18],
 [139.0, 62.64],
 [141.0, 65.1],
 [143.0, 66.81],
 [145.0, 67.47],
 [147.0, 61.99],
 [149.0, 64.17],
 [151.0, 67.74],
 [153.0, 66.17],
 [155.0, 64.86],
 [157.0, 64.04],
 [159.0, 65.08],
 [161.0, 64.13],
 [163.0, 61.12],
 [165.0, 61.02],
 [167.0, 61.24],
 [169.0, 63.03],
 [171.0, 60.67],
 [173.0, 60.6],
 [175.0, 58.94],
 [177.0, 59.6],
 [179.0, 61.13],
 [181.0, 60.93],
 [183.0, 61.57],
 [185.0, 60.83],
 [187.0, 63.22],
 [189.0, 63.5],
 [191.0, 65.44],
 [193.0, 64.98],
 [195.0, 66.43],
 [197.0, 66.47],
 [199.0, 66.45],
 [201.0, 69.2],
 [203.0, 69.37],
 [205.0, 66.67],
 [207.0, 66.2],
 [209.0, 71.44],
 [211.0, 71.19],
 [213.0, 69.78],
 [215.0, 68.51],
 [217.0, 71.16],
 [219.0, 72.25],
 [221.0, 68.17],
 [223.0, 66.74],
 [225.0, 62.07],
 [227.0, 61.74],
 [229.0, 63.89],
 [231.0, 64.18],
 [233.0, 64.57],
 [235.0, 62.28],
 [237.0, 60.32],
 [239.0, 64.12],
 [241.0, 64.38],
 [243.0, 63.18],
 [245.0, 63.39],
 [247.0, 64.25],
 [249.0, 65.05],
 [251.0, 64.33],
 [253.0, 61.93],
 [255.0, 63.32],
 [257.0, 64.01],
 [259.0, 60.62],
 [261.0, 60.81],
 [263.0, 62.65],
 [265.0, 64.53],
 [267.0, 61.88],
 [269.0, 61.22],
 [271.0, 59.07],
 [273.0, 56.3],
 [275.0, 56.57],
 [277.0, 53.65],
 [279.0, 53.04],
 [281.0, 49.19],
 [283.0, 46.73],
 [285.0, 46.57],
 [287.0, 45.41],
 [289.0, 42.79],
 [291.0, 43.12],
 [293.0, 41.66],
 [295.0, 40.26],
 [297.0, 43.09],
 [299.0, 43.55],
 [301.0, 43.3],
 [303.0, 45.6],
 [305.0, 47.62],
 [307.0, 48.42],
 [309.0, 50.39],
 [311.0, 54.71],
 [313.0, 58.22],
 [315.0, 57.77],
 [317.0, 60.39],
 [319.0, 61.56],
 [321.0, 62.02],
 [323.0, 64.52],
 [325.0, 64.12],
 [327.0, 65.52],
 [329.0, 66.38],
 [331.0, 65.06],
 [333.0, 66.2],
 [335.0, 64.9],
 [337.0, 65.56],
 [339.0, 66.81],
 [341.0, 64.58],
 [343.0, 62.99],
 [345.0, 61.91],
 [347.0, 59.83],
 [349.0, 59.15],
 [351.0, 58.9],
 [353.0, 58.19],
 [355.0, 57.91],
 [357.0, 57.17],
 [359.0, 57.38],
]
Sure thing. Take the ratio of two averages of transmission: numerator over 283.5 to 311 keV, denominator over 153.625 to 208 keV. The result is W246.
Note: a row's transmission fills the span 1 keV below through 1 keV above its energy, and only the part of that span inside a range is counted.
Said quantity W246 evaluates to 0.7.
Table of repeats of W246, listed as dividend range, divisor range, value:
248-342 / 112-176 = 0.85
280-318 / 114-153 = 0.70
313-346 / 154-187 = 1.03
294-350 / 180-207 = 0.89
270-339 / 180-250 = 0.83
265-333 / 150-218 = 0.83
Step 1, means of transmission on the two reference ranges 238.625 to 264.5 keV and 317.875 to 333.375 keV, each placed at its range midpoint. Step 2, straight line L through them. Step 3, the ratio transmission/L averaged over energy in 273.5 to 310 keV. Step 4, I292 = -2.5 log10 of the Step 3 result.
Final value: 0.34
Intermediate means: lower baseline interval 63.2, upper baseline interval 64.3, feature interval 46.9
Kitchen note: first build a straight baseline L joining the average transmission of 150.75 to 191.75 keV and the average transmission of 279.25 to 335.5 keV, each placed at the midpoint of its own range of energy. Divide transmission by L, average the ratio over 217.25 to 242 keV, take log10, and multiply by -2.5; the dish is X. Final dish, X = -0.11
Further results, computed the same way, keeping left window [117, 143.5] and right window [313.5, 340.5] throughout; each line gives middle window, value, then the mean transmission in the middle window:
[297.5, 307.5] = 0.38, 45.4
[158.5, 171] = 0.09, 62.3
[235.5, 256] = 0.04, 63.4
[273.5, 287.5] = 0.27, 50.6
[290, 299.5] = 0.46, 42.3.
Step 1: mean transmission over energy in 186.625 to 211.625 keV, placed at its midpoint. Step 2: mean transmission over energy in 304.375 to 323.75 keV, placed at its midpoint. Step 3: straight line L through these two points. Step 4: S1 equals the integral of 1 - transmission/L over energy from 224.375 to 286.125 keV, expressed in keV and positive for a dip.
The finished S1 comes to 1.7 keV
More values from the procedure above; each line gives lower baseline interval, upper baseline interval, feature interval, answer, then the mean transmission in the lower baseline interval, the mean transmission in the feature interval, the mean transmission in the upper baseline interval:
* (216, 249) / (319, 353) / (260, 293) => 5.5 keV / 64.8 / 53.6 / 63.4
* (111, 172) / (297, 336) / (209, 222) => -1.6 keV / 67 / 70.3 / 57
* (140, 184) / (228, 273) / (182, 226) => -2.8 keV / 63.1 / 66.9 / 62.8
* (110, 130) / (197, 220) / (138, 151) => 1.2 keV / 72.9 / 64.9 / 69.2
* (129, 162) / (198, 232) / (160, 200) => 2.4 keV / 65.5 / 62.6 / 67.6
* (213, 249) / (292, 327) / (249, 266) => -0.6 keV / 65.1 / 62.9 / 52.6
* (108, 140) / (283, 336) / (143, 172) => 1.4 keV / 70.2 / 63.9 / 53.5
